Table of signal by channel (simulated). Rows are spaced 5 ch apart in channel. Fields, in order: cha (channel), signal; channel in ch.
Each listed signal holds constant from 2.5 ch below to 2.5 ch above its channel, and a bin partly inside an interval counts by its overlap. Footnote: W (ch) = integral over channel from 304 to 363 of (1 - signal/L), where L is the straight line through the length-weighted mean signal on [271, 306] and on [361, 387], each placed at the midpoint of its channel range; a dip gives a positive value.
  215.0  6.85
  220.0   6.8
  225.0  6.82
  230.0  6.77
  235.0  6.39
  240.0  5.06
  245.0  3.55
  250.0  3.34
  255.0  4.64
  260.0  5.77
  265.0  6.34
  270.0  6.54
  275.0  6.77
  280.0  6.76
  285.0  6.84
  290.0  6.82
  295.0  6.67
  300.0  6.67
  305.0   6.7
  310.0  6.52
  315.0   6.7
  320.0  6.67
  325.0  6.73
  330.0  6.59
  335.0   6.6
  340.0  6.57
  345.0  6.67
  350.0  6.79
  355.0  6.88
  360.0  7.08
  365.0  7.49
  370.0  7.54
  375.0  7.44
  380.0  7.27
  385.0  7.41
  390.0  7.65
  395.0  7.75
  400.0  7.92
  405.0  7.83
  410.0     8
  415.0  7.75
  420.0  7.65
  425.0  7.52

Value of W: 3.14 ch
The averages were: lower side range 6.74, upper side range 7.41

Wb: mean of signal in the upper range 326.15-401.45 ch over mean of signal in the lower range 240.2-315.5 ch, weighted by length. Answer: 1.2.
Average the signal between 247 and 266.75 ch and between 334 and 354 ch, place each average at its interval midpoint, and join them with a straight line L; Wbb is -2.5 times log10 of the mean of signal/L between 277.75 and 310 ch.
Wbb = -0.19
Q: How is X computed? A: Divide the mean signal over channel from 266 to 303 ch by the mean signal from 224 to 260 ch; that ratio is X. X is 1.29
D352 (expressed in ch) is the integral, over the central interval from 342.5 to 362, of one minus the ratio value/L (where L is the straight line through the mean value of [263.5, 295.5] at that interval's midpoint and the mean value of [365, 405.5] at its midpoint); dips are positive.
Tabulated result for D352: 1.2 ch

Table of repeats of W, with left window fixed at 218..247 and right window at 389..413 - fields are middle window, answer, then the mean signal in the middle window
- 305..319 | 0.40 ch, 6.63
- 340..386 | 1.72 ch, 7.13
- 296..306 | 0.03 ch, 6.68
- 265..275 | -0.31 ch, 6.55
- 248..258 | 3.33 ch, 4.11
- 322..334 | 0.61 ch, 6.65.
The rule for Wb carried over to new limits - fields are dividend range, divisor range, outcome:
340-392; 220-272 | 1.29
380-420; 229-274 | 1.44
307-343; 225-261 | 1.28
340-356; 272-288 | 0.99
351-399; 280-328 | 1.10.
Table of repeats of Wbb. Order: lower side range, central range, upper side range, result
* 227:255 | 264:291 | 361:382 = -0.176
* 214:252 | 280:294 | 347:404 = -0.078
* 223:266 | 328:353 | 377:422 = 0.025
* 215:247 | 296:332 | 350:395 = 0.021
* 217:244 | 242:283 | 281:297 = 0.194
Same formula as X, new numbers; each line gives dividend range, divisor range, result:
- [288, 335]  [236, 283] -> 1.22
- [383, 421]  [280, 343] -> 1.16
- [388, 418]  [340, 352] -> 1.17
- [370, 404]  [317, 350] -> 1.14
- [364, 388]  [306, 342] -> 1.12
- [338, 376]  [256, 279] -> 1.12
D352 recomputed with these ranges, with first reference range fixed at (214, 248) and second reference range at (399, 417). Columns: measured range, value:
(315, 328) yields 0.45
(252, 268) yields 1.88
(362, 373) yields -0.08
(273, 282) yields -0.42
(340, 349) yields 0.66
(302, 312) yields 0.24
